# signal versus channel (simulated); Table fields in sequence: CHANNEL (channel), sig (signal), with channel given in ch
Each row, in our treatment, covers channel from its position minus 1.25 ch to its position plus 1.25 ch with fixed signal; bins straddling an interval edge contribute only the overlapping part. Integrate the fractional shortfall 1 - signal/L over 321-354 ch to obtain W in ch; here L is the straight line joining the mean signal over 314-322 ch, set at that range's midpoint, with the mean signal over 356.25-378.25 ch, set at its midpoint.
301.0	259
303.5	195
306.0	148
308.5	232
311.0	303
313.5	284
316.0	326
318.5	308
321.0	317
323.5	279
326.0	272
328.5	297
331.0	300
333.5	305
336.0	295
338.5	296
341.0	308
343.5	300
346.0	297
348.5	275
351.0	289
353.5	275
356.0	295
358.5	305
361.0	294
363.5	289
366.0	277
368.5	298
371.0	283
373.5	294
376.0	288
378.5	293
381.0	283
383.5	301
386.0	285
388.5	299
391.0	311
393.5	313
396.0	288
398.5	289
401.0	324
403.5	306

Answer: 1.3 ch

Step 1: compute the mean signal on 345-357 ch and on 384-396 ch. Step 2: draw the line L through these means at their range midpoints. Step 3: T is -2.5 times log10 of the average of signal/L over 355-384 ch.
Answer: 0.00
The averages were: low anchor 286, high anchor 300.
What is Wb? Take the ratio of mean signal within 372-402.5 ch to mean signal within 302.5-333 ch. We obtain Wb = 1.1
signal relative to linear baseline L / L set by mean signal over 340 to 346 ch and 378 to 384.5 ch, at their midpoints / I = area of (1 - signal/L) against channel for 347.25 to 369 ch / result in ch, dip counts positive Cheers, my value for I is 0.7 ch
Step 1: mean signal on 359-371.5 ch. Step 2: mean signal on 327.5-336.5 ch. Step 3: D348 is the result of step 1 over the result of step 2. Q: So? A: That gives 0.97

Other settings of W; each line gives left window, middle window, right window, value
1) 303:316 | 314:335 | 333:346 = -2.2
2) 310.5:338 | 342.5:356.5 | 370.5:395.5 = 0.4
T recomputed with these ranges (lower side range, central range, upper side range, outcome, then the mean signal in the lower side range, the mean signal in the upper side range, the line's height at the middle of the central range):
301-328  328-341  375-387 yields -0.097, 267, 290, 274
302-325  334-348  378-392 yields -0.080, 266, 295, 277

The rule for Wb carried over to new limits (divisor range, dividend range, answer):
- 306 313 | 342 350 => 1.17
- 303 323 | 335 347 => 1.12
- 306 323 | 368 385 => 1.03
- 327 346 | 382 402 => 1.00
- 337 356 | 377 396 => 1.02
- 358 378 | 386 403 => 1.04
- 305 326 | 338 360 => 1.06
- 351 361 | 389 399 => 1.03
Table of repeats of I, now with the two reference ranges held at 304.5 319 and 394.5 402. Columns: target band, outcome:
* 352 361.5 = -0.3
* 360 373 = -0.1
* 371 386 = 0.1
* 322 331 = -0.5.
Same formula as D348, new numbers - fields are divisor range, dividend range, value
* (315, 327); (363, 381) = 0.96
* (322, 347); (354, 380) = 0.99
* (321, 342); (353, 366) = 0.99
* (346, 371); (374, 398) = 1.02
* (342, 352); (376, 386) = 1.00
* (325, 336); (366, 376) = 0.98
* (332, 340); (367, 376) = 0.97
